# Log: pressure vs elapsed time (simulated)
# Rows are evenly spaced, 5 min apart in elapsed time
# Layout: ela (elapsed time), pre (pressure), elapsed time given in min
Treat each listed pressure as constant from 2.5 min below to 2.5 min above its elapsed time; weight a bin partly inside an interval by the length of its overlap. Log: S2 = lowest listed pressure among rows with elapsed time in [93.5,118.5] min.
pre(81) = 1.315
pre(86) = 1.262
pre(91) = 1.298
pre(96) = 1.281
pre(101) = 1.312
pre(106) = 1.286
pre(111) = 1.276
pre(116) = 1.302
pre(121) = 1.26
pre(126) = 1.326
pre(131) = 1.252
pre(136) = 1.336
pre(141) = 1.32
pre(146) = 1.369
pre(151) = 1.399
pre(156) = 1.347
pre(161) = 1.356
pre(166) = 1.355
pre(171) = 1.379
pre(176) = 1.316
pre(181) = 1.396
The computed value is 1.276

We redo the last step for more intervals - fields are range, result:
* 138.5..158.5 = 1.32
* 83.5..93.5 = 1.262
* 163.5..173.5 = 1.355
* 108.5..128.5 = 1.26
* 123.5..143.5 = 1.252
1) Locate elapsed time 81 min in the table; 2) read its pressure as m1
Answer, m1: 1.315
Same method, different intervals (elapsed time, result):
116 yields 1.302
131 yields 1.252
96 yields 1.281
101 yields 1.312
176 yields 1.316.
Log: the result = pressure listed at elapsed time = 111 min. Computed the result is 1.276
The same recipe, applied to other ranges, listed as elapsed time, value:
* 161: 1.356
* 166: 1.355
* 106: 1.286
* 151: 1.399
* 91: 1.298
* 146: 1.369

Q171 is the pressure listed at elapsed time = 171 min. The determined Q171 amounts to 1.379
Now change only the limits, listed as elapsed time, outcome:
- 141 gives 1.32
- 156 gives 1.347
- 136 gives 1.336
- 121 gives 1.26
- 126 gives 1.326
